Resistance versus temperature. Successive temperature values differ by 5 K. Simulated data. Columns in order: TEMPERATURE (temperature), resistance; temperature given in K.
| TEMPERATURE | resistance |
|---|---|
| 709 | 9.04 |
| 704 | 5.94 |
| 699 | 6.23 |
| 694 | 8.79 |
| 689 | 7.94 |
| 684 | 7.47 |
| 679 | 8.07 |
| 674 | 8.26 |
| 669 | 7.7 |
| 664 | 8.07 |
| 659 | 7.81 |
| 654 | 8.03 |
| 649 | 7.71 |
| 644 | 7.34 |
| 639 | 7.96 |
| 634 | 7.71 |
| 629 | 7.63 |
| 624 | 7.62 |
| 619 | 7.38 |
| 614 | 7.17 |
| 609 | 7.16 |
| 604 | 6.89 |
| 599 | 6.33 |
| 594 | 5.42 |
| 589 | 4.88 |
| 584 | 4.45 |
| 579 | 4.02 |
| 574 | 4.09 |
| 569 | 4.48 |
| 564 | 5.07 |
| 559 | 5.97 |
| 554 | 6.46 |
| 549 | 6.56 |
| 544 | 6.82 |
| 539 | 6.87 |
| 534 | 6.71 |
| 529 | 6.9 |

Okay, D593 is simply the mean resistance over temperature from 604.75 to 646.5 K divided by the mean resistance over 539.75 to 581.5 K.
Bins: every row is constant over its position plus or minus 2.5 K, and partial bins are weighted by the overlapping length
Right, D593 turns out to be 1.36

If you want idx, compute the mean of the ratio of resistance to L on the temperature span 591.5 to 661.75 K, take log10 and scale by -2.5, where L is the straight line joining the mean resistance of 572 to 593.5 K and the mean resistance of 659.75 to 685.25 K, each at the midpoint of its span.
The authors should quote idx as -0.19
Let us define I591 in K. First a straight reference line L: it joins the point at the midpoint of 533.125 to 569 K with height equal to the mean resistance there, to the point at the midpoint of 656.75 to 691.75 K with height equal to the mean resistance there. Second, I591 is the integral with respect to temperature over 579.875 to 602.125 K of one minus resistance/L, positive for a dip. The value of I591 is 5.1 K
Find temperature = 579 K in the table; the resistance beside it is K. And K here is 4.02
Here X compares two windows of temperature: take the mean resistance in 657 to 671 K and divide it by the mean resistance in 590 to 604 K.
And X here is 1.32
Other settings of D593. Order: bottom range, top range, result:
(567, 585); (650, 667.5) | 1.87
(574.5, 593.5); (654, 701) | 1.74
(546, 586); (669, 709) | 1.48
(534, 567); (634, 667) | 1.24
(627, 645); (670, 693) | 1.04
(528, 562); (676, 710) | 1.15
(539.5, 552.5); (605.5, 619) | 1.07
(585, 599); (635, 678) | 1.49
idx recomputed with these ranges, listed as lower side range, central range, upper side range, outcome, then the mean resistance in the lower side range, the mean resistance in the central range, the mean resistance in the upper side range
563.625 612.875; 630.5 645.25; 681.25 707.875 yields -0.219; 5.34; 7.7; 7.37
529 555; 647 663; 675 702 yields -0.057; 6.72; 7.88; 7.7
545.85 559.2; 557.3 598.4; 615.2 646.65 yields 0.367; 6.42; 4.85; 7.59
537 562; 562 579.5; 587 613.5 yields 0.395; 6.5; 4.44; 6.24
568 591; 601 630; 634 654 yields -0.169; 4.37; 7.27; 7.72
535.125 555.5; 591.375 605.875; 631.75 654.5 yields 0.176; 6.69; 6.17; 7.73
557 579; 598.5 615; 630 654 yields -0.101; 4.78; 6.93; 7.71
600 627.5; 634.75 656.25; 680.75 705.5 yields -0.070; 7.21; 7.75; 7.35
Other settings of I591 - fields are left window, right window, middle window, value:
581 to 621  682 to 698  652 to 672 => -1.5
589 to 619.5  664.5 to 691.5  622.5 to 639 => -1.6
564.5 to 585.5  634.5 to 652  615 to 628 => -1.7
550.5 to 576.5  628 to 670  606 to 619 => -0.9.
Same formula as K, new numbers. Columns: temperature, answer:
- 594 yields 5.42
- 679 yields 8.07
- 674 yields 8.26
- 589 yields 4.88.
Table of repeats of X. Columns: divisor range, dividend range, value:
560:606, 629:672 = 1.53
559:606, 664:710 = 1.51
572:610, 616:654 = 1.43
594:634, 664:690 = 1.11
